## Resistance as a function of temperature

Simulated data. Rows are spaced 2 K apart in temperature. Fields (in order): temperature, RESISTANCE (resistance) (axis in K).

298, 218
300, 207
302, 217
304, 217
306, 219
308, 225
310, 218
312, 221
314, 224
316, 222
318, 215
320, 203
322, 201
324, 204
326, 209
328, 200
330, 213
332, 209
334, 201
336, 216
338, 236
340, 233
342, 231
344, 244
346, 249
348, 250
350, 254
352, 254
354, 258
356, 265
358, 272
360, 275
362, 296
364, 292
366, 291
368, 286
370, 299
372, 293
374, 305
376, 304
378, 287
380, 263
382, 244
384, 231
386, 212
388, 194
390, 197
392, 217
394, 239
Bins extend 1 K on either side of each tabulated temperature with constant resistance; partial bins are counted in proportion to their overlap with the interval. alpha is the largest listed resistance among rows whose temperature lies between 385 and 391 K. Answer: 212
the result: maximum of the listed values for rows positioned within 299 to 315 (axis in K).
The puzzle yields 225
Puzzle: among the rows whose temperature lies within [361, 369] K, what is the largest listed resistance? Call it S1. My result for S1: 296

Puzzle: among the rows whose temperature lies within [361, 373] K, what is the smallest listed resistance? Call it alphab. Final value 286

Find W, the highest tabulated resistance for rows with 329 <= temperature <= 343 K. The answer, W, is 236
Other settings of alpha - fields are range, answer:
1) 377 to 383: 287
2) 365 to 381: 305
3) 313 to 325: 224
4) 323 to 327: 209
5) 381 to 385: 244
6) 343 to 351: 254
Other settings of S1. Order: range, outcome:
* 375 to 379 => 304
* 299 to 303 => 217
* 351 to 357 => 265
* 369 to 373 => 299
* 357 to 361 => 275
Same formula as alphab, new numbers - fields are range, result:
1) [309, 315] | 218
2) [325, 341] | 200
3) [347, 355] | 250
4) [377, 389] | 194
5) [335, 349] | 216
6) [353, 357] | 258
